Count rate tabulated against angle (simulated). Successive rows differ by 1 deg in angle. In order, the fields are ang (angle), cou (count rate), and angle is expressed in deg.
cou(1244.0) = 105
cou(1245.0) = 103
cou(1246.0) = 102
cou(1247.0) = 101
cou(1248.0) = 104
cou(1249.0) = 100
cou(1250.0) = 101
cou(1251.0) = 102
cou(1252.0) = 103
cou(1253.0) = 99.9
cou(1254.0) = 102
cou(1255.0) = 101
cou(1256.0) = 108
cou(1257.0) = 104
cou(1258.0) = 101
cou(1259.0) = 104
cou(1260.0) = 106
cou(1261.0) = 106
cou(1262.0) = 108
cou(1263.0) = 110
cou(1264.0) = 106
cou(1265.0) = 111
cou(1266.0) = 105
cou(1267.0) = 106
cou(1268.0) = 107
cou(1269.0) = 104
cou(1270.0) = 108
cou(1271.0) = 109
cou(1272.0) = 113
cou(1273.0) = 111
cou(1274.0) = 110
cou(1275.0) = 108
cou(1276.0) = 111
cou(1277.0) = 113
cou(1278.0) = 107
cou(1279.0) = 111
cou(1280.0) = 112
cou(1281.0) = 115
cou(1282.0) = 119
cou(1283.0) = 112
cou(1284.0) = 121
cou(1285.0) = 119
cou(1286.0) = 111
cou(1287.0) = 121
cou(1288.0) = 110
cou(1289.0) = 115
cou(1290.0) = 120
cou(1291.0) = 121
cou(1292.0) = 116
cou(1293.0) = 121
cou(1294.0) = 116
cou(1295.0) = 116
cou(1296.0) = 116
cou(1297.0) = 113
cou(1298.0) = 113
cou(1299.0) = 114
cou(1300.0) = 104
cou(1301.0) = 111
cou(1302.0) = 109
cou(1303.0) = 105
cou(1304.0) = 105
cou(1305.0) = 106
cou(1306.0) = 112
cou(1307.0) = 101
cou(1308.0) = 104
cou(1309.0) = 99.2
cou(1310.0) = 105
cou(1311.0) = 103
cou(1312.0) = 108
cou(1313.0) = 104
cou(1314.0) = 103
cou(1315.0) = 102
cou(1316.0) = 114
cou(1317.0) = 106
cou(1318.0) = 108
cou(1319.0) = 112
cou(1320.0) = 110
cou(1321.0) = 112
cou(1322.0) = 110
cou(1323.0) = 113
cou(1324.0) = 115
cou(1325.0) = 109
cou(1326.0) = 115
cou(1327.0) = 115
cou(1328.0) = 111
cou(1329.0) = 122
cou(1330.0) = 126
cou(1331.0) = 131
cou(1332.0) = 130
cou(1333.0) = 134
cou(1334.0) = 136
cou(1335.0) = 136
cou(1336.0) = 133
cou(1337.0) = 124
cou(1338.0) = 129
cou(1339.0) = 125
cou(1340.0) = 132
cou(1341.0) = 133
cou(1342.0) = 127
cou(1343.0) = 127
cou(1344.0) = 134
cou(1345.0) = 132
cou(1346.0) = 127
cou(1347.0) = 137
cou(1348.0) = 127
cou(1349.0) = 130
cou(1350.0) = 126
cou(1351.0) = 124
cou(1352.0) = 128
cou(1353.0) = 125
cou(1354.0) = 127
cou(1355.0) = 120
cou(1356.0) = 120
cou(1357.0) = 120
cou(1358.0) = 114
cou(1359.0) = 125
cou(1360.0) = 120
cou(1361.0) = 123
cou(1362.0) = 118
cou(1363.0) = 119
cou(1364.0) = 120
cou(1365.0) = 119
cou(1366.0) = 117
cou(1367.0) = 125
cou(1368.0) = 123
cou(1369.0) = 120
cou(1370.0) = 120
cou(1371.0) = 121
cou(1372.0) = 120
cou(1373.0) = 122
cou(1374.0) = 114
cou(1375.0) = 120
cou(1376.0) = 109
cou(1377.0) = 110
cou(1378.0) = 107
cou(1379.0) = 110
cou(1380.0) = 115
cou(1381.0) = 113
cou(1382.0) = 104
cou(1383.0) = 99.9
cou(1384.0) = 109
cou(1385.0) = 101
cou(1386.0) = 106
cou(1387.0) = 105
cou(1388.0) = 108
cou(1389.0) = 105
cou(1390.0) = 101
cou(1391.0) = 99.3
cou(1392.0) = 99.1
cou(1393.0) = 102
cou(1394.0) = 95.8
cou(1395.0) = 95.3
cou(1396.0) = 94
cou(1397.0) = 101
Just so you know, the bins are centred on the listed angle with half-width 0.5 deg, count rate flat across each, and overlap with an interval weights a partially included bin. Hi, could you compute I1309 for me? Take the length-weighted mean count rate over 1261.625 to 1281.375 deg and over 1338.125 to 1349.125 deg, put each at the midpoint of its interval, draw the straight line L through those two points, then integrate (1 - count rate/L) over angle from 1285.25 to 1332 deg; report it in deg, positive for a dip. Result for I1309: 3.1 deg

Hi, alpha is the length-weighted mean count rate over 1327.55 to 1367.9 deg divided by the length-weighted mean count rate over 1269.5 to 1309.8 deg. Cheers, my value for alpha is 1.1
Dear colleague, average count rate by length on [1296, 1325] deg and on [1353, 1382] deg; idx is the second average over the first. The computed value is 1.1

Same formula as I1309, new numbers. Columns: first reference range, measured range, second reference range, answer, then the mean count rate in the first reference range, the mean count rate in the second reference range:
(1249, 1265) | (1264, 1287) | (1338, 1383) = -0.8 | 104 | 121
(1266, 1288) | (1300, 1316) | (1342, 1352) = 1.9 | 112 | 129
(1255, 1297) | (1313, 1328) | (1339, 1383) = 0.8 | 111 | 121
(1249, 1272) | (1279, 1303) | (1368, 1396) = -2.0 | 105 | 109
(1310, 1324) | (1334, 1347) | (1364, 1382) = -2.2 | 108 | 116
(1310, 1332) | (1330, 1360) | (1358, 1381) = -3.4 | 112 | 118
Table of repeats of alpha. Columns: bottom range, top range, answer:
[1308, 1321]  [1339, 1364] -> 1.18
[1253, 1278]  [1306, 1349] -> 1.11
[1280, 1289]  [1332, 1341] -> 1.13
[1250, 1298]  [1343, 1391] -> 1.07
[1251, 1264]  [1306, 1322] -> 1.02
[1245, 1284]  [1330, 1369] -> 1.18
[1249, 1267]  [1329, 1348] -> 1.25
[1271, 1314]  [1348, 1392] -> 1.04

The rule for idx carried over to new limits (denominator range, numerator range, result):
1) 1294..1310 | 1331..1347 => 1.20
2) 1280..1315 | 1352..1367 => 1.09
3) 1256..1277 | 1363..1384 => 1.07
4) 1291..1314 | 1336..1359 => 1.16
